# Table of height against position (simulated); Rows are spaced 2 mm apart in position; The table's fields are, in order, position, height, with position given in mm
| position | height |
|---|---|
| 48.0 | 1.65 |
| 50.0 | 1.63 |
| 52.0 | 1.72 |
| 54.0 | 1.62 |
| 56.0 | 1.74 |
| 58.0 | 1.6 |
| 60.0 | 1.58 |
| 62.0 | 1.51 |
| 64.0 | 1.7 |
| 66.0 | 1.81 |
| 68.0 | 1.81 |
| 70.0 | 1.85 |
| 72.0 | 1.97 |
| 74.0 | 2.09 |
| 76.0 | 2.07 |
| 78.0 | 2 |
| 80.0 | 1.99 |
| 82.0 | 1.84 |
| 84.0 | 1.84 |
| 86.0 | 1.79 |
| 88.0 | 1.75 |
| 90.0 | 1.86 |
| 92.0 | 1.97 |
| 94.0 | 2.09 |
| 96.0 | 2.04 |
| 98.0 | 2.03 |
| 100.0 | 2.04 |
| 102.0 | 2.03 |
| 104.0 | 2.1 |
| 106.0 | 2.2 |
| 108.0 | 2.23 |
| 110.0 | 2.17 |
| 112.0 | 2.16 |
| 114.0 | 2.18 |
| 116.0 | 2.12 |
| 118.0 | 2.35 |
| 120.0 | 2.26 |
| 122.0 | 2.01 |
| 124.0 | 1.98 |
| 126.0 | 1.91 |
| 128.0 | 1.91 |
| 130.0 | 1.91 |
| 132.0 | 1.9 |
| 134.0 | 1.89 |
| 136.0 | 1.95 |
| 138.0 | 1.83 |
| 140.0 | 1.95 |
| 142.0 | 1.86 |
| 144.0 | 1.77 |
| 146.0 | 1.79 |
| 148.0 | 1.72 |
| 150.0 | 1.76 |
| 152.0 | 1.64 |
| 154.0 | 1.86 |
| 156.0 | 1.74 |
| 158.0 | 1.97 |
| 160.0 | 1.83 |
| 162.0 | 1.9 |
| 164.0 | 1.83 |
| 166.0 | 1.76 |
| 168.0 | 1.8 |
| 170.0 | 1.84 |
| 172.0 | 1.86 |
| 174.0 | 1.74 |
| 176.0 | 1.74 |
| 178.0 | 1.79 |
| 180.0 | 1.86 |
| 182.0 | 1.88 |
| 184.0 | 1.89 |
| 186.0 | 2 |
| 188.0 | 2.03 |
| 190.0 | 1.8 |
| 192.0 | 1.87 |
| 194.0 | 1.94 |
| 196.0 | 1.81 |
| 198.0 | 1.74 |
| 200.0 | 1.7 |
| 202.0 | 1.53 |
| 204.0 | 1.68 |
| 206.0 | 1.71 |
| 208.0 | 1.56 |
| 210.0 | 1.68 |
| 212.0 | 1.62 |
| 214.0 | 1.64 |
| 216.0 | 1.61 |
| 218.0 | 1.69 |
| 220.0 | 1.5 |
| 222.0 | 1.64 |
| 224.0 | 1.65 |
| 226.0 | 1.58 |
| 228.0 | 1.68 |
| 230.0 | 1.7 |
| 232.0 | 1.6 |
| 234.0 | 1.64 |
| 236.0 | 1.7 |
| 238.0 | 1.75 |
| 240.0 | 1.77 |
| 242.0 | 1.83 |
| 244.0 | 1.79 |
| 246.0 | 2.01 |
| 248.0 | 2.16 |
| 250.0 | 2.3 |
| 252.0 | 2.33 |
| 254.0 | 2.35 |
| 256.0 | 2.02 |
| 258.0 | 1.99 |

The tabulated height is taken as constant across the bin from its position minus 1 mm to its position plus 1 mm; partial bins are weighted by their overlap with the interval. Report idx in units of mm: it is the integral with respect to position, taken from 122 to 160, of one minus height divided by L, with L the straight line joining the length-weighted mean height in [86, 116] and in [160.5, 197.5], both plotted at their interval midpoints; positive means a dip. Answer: 1.8 mm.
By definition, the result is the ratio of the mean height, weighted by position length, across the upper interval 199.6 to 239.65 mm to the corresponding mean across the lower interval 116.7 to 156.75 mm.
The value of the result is 0.86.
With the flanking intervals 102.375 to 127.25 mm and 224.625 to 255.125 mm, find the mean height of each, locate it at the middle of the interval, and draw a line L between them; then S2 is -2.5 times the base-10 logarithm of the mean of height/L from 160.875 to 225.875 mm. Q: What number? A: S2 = 0.13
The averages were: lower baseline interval 2.13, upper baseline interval 1.88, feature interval 1.76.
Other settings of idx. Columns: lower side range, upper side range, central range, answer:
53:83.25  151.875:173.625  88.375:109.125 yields -2.7 mm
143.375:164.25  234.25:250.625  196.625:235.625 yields 4.7 mm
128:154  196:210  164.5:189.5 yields -1.6 mm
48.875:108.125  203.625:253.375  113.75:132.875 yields -2.1 mm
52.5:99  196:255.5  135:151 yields -0.1 mm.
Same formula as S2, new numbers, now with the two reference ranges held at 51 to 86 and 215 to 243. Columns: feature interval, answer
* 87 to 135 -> -0.16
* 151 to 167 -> -0.05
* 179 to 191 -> -0.12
